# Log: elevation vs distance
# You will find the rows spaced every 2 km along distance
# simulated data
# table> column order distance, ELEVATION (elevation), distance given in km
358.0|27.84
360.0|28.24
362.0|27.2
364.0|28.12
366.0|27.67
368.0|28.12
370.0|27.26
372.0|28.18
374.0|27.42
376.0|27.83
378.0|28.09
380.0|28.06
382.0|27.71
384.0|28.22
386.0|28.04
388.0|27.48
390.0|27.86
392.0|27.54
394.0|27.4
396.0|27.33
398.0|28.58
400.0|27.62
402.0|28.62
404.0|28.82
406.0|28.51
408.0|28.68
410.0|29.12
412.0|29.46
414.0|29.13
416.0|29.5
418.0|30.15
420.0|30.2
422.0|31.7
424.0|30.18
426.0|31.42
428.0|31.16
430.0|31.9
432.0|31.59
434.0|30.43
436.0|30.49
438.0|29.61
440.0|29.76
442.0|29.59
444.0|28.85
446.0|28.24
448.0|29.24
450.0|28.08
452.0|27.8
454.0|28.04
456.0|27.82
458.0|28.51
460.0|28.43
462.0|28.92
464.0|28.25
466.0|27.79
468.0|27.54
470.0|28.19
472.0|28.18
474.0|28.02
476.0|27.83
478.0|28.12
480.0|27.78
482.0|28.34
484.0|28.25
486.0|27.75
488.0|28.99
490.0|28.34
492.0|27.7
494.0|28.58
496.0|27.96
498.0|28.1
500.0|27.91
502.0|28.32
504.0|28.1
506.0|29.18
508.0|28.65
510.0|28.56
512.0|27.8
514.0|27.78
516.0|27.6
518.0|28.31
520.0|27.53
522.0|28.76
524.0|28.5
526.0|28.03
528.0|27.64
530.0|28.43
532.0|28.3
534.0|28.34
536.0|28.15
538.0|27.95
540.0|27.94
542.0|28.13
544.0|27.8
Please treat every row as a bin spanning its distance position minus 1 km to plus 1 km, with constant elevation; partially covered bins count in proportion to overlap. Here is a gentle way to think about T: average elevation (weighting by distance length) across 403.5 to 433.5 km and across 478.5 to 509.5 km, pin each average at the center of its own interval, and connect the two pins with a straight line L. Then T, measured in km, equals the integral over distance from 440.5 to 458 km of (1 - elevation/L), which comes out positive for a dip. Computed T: 0.52 km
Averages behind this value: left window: 30.1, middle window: 28.5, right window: 28.3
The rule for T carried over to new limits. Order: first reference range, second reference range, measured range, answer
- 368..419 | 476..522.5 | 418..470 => -2.19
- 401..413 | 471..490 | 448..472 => 0.15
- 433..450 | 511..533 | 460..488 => 0.74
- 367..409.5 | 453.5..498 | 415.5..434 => -1.86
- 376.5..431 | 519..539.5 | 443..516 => 0.68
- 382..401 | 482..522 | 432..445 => -0.92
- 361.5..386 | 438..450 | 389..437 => -1.56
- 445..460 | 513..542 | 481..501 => -0.01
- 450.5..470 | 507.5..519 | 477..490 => -0.05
